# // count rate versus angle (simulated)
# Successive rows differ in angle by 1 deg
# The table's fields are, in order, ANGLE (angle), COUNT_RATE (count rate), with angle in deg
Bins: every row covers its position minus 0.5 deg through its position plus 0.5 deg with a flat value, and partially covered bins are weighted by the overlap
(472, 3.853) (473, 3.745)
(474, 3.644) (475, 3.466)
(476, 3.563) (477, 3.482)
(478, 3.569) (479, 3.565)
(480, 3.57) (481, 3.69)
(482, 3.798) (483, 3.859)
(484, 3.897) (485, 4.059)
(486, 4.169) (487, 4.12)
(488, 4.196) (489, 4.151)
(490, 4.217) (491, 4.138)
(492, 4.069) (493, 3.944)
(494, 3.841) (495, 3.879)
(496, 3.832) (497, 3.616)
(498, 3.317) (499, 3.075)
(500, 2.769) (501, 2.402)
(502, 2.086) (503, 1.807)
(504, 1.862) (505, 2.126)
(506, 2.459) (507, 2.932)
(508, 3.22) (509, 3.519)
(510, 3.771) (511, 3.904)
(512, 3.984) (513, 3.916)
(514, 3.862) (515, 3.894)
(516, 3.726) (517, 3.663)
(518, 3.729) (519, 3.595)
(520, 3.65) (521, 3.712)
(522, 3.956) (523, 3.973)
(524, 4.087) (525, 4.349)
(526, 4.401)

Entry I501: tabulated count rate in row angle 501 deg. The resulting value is 2.402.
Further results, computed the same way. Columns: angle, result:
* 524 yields 4.087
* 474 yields 3.644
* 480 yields 3.57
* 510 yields 3.771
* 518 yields 3.729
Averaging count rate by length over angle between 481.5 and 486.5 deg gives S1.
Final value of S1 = 3.96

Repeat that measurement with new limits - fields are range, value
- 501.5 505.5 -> 1.97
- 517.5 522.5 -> 3.73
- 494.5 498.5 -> 3.66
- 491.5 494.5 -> 3.95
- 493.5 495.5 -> 3.86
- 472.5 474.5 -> 3.69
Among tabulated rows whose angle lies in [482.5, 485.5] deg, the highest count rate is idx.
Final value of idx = 4.059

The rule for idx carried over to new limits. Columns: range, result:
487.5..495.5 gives 4.217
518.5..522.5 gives 3.956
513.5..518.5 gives 3.894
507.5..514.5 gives 3.984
